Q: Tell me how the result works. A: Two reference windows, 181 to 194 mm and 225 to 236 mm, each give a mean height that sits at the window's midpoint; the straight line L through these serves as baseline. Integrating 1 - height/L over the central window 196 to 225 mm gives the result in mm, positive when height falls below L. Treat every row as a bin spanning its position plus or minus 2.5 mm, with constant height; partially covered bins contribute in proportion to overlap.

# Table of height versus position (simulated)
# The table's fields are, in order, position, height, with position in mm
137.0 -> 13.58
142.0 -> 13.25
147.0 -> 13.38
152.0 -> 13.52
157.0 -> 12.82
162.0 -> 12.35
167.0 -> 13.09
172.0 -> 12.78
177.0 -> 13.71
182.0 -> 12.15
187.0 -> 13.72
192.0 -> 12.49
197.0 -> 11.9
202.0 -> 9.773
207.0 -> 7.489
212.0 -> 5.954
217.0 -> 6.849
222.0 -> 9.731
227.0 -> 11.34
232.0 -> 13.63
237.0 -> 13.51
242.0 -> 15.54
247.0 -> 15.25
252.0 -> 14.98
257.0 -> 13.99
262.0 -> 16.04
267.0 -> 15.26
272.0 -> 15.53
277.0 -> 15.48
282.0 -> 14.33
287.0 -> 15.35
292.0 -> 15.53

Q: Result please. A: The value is 9.71 mm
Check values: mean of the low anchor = 12.9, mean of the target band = 8.49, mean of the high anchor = 12.7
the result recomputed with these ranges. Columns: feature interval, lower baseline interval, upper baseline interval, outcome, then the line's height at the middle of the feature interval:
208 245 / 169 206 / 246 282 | 7.9 mm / 13.7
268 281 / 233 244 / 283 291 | -0.3 mm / 15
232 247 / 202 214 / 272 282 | -4.8 mm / 11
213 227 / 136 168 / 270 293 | 5.6 mm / 14.2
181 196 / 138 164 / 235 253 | 1.1 mm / 13.8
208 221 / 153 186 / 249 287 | 6.5 mm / 13.9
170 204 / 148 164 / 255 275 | 3.0 mm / 13.6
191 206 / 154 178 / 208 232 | -0.5 mm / 10.5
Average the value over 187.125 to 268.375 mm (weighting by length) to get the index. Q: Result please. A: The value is 12.1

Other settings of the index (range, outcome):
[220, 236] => 11.8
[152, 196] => 12.9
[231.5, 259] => 14.6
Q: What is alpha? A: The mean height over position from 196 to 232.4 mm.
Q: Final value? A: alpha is 9.25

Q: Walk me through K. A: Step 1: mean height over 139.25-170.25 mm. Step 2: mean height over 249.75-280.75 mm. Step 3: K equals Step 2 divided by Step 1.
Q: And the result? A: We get 1.16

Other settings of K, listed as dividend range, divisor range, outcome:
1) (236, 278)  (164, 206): 1.23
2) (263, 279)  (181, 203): 1.27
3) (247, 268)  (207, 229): 1.82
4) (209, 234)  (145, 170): 0.72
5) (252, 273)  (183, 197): 1.19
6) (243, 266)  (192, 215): 1.65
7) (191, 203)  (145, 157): 0.86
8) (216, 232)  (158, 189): 0.79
